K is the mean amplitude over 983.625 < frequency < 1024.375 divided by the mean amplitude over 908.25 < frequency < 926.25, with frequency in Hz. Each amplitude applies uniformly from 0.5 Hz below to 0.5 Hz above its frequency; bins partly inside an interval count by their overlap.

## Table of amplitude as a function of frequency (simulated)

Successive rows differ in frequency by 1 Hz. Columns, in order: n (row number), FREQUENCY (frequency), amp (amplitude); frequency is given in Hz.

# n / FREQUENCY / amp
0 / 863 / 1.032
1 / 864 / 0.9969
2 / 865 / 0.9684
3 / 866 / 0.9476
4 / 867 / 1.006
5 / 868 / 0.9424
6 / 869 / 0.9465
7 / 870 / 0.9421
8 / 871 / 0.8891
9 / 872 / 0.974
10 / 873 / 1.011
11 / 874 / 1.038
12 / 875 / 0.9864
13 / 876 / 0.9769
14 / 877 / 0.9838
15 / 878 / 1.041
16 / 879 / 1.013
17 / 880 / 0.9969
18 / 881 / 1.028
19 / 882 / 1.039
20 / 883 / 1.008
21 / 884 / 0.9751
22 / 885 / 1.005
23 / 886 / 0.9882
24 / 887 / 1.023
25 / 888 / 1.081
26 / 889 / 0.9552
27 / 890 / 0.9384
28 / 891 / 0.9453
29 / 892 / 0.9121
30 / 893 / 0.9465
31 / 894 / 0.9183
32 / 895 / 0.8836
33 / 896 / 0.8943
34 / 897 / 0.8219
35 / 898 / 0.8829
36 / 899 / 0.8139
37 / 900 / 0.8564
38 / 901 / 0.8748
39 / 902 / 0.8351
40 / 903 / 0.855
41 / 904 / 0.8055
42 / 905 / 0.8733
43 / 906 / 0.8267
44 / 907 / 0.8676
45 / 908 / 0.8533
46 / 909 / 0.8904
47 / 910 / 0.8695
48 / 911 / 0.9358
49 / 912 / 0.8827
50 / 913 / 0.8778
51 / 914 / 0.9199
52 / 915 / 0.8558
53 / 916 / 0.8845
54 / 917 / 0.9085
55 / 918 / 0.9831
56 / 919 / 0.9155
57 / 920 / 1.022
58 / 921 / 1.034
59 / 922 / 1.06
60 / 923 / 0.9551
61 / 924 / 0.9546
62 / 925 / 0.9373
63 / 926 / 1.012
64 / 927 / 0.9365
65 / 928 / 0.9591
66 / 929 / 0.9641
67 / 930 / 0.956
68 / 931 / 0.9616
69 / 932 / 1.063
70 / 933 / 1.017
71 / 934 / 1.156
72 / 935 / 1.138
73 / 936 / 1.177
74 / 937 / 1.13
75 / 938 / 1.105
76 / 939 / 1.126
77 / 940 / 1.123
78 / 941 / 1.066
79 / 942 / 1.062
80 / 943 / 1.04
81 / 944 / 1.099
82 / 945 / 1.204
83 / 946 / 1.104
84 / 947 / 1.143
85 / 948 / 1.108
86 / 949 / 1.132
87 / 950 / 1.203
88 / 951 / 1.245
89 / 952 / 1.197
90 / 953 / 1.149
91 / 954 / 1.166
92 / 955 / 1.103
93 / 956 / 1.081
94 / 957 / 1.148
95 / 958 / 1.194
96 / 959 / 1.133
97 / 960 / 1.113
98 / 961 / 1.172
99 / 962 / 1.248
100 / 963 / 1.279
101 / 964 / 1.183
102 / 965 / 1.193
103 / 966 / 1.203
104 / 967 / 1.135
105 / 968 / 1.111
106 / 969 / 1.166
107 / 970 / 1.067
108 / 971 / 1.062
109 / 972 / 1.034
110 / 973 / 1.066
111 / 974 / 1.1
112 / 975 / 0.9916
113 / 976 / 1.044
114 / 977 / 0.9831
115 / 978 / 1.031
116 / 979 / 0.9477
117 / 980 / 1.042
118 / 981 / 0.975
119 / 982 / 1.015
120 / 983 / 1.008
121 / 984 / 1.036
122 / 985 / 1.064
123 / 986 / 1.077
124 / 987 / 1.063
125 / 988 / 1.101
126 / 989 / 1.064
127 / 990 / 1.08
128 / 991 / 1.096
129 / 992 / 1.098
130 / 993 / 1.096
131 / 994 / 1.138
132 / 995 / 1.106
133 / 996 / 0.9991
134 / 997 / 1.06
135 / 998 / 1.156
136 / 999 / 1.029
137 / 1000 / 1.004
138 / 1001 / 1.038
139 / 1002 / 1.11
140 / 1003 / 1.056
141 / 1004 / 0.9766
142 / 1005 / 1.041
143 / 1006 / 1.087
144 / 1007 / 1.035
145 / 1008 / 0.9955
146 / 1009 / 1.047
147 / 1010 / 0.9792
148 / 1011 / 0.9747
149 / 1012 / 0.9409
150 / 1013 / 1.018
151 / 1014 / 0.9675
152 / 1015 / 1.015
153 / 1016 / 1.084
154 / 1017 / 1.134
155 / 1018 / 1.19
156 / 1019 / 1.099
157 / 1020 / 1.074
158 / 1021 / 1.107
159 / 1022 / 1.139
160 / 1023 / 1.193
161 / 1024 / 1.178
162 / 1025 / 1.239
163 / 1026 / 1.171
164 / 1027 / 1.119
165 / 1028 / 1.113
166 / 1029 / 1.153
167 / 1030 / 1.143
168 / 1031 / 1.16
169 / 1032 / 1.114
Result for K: 1.14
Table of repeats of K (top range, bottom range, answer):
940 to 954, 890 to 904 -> 1.29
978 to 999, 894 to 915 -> 1.22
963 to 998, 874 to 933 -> 1.14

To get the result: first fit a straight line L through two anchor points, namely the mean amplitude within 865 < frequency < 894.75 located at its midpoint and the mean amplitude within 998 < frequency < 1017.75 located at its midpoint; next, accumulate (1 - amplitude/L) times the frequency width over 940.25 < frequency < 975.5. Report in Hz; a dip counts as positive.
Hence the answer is -4.24 Hz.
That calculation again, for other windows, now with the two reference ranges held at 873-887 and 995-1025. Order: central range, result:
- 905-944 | 1.6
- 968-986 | 0.1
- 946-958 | -1.3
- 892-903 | 1.5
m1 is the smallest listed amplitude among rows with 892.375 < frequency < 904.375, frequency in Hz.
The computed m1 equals 0.8055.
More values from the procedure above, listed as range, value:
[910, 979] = 0.8558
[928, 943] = 0.956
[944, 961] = 1.081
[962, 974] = 1.034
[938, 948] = 1.04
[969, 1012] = 0.9409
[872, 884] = 0.974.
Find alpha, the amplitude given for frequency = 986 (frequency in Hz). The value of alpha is 1.077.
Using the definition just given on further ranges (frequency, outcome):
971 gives 1.062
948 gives 1.108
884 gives 0.9751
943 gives 1.04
